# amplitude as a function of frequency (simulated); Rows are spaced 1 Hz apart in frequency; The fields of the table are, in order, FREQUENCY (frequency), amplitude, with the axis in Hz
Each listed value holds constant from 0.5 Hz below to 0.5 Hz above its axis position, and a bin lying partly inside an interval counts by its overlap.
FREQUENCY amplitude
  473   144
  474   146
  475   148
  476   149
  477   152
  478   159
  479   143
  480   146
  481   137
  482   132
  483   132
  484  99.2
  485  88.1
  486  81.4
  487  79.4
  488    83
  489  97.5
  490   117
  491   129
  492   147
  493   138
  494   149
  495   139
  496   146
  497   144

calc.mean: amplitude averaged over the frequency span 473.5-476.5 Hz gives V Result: 148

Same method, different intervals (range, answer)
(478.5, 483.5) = 138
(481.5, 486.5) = 107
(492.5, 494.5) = 144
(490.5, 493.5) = 138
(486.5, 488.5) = 81.2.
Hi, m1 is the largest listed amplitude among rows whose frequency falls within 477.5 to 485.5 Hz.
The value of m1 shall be 159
